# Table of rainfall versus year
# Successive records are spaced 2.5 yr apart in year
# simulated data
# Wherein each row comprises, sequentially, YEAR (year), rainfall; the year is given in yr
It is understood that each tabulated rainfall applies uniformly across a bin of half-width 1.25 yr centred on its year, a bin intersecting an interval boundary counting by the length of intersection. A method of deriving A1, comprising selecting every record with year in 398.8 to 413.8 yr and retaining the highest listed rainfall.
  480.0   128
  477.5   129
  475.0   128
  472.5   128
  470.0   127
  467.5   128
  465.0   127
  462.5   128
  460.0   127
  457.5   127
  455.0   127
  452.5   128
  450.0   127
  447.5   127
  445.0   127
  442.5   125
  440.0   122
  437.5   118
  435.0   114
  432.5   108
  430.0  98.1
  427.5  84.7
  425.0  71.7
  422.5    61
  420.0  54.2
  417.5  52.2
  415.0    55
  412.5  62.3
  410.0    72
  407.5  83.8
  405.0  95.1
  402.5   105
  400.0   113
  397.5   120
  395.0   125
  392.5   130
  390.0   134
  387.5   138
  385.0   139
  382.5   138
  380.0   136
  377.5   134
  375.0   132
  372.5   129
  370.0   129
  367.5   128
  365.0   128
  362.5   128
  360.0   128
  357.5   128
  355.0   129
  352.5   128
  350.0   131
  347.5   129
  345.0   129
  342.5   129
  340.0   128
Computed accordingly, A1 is 113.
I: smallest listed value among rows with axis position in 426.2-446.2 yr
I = 84.7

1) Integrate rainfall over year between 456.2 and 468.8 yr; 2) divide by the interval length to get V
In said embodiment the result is 127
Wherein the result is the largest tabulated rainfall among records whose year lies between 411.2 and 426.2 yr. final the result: 71.7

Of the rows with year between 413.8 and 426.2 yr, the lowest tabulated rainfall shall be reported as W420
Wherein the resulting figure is 52.2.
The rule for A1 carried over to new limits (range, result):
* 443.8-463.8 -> 128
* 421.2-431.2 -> 98.1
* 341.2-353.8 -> 131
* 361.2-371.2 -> 129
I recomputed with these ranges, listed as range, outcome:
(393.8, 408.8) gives 83.8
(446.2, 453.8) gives 127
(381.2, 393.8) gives 130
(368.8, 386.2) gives 129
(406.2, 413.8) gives 62.3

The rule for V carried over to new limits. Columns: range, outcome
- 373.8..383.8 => 135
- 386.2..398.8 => 129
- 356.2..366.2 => 128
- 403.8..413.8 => 78.1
